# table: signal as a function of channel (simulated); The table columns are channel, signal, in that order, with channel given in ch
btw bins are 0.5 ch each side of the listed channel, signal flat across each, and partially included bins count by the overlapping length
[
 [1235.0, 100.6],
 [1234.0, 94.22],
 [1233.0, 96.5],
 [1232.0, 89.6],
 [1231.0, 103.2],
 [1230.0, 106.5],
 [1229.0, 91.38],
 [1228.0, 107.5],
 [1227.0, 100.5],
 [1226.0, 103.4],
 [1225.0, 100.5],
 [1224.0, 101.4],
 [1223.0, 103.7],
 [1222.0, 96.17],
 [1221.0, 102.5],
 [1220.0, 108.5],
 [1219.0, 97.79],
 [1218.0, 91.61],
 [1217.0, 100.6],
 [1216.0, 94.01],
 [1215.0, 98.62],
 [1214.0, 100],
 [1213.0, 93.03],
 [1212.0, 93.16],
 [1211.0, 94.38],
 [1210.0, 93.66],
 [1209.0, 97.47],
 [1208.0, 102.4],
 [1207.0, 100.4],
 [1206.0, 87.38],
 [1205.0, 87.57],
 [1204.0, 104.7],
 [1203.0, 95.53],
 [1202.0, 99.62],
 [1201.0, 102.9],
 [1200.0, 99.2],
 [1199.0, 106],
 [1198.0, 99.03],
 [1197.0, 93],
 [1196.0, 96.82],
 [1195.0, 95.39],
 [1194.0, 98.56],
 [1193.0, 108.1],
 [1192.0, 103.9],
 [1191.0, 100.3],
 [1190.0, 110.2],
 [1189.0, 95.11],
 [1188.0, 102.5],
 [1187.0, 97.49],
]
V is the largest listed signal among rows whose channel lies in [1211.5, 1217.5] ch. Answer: 100.6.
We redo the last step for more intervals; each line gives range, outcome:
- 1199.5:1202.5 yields 102.9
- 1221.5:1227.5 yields 103.7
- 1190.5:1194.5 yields 108.1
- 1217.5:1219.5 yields 97.79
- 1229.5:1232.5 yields 106.5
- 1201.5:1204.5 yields 104.7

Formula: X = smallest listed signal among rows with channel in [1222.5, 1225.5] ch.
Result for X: 100.5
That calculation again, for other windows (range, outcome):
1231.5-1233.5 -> 89.6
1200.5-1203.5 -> 95.53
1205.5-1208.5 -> 87.38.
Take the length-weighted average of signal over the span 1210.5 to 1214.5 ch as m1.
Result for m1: 95.1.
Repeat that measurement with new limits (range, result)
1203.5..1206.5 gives 93.2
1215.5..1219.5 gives 96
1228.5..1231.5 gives 100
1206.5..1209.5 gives 100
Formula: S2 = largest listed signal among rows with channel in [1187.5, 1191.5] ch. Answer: 110.2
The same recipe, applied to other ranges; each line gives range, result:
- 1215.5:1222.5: 108.5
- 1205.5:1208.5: 102.4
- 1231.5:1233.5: 96.5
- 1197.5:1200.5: 106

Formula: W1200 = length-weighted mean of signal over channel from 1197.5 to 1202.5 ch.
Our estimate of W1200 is 101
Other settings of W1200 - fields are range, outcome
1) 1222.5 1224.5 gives 103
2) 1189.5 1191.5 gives 105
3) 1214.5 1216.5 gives 96.3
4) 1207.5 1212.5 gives 96.2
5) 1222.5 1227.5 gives 102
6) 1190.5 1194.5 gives 103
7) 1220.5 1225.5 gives 101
